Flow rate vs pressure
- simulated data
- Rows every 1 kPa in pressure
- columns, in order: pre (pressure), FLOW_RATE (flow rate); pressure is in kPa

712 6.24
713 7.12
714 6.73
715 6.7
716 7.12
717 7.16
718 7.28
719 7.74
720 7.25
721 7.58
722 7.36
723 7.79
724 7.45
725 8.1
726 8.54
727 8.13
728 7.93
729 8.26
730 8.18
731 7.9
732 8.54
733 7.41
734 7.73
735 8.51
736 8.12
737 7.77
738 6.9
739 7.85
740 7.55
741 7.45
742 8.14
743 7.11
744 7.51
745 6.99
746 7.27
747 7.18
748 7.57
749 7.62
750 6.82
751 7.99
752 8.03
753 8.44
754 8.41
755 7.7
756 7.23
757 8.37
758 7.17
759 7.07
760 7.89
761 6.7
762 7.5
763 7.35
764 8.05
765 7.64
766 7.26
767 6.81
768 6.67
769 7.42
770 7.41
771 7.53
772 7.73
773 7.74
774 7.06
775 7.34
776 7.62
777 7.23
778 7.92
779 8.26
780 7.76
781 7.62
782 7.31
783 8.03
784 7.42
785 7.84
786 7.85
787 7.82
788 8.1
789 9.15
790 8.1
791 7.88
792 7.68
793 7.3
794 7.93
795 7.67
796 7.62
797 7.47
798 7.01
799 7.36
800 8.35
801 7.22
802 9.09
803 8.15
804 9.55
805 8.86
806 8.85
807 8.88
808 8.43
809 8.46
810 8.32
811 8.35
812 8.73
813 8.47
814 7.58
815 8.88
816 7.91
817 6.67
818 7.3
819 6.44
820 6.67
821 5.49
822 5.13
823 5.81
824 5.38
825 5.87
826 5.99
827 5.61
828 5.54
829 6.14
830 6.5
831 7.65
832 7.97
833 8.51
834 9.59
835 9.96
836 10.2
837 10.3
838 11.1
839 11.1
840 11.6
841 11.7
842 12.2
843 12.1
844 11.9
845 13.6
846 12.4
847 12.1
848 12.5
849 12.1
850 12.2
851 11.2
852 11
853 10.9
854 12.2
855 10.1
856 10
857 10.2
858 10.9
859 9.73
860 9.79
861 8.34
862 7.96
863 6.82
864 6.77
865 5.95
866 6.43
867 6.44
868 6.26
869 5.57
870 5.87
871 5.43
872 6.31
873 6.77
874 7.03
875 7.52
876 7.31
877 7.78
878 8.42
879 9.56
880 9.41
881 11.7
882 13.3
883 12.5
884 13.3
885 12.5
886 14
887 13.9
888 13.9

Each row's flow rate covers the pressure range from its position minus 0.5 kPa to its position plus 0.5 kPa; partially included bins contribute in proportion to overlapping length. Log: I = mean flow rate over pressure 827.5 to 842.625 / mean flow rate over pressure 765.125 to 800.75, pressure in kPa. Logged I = 1.23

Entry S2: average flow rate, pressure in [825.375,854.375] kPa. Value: 10.2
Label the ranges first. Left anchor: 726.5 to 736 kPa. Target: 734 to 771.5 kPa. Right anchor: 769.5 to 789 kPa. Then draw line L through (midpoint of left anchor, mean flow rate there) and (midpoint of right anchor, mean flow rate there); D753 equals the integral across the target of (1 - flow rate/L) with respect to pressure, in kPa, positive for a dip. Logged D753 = 1.7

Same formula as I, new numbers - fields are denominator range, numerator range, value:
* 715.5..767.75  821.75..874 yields 1.17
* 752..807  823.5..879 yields 1.15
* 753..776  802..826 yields 1.01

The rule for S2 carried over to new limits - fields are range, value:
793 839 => 7.79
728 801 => 7.65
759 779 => 7.43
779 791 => 7.92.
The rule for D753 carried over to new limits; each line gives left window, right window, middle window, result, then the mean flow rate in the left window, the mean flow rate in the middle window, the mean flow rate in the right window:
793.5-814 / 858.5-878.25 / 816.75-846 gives -3.0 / 8.22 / 8.5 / 7.11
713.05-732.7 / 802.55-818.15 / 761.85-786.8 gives 1.6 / 7.66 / 7.54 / 8.36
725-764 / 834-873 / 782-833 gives 7.6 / 7.72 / 7.54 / 9.73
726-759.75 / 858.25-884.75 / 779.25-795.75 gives 0.1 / 7.74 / 7.84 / 8.23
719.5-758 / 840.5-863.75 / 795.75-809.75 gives 1.9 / 7.75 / 8.25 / 10.9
